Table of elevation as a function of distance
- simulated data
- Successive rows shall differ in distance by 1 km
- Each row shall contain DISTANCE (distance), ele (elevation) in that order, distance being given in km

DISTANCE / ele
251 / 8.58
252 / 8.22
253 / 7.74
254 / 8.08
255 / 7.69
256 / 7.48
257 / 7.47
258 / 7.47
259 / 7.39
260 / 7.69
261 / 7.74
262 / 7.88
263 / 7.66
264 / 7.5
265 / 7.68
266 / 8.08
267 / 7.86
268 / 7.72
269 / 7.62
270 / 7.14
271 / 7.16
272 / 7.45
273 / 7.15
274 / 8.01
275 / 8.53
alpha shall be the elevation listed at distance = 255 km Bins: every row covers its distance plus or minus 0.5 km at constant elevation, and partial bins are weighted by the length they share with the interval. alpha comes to 7.69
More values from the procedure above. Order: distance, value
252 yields 8.22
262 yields 7.88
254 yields 8.08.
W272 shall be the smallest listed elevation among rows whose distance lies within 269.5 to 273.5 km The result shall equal 7.14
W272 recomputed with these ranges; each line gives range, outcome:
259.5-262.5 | 7.69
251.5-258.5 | 7.47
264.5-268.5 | 7.68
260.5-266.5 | 7.5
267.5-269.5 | 7.62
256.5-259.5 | 7.39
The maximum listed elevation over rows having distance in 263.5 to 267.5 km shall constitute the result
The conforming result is 8.08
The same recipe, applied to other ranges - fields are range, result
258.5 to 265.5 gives 7.88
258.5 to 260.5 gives 7.69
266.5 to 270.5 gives 7.86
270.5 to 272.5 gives 7.45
